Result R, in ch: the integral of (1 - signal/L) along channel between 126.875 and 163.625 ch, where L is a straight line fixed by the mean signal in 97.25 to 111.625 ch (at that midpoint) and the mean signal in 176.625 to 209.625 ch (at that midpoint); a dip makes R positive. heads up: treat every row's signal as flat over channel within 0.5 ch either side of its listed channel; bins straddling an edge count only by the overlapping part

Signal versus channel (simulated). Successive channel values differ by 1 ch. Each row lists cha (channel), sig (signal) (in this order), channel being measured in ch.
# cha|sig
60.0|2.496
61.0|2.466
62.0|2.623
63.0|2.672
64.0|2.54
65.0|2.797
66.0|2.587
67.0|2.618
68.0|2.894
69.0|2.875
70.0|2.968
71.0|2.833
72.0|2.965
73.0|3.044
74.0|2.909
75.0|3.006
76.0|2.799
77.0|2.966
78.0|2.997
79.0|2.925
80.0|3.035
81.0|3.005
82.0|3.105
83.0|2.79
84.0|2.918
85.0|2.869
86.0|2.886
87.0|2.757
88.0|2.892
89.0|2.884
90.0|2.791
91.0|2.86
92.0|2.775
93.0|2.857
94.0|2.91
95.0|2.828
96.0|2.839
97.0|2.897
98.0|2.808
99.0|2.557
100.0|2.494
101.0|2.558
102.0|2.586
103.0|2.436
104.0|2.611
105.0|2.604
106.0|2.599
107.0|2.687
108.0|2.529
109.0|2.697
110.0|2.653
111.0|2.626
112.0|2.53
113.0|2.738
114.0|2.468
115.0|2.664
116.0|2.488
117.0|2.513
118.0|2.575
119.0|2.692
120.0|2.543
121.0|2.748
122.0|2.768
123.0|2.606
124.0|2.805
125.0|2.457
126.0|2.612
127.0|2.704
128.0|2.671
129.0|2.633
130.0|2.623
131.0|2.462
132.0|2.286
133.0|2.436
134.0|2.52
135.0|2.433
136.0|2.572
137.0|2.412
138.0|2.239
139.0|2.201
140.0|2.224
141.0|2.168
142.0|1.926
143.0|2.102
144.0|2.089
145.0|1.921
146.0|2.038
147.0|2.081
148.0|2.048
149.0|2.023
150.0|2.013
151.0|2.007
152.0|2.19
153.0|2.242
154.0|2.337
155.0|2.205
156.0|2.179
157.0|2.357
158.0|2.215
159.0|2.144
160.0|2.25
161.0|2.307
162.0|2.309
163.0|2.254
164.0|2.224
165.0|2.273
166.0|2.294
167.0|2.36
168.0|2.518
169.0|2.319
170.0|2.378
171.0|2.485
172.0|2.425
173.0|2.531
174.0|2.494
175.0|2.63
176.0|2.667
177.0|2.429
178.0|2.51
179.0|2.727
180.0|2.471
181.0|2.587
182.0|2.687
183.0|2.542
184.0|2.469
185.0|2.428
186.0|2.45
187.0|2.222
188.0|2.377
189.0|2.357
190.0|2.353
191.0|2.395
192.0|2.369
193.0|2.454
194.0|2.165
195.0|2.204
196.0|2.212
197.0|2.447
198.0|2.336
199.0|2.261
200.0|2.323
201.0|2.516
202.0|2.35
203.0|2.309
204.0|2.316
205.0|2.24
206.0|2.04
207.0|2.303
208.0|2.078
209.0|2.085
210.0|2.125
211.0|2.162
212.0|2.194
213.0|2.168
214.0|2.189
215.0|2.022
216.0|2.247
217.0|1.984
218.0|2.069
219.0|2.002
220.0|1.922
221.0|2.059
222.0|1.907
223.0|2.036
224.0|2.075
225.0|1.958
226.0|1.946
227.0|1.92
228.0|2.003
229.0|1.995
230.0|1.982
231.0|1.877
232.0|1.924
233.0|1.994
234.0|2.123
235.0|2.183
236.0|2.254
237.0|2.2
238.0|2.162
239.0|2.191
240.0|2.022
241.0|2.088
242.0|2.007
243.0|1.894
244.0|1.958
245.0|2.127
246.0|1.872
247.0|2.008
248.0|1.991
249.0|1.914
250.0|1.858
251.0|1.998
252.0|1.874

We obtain 3.5 ch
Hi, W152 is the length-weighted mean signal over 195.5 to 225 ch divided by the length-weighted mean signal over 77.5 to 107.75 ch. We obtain 0.8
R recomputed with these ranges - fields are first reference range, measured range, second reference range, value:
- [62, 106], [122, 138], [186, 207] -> 0.38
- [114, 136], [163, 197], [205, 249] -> -1.87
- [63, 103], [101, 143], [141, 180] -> 0.44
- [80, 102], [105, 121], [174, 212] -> 0.70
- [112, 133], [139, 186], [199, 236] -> 1.50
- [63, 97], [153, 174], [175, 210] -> 1.50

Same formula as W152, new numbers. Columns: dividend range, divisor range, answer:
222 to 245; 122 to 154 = 0.88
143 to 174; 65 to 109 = 0.80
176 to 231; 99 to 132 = 0.86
